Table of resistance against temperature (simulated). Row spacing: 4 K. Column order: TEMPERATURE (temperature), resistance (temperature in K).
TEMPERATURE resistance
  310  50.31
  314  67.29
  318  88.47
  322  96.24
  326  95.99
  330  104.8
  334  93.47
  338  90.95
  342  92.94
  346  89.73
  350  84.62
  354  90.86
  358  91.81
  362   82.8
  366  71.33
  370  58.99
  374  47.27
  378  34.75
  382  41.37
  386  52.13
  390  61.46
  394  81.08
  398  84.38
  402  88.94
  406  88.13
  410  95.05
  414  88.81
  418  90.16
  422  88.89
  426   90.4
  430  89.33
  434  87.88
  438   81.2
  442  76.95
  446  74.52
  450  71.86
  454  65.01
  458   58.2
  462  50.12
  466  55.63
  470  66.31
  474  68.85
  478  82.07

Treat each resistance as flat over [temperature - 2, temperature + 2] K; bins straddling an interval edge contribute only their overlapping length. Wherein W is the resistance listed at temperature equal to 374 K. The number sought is 47.27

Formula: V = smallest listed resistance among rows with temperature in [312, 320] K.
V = 67.29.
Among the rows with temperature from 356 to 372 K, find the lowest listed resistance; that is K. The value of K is 58.99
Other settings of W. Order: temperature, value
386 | 52.13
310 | 50.31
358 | 91.81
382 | 41.37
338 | 90.95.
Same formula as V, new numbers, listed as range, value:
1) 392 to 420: 81.08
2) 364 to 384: 34.75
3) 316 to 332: 88.47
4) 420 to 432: 88.89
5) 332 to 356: 84.62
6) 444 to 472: 50.12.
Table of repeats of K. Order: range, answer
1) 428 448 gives 74.52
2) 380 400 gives 41.37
